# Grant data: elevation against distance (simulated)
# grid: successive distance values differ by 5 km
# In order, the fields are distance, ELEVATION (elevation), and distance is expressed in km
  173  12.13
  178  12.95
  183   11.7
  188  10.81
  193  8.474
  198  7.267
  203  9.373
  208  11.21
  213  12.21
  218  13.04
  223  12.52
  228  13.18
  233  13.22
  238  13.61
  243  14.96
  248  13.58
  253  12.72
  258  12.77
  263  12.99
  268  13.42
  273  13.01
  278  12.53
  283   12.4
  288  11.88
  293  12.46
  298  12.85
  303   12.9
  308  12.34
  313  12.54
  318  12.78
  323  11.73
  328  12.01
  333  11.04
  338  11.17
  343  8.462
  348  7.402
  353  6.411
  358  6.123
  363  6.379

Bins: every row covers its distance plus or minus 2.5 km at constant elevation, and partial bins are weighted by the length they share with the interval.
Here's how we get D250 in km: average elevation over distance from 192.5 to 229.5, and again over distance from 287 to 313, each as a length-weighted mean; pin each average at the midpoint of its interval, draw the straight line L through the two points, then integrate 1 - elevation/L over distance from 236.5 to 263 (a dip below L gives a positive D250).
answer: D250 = -4.2 km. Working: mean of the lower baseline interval 11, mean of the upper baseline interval 12.5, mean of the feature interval 13.5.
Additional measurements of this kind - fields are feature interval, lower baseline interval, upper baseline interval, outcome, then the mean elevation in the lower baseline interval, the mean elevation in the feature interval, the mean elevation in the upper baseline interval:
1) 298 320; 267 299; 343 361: -4.7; 12.6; 12.7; 6.89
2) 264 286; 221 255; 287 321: 0.2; 13.4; 12.8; 12.6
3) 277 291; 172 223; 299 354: -1.6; 11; 12.2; 11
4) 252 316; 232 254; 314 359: -3.6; 13.7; 12.7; 9.89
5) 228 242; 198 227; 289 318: -2.2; 11.4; 13.5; 12.6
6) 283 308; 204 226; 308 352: -2.9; 12.1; 12.5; 10.8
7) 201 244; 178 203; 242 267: -3.4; 9.88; 12.5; 13.3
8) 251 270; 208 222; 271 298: -0.8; 12.4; 13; 12.5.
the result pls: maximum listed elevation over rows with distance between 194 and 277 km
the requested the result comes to 14.96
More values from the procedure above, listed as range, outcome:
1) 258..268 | 13.42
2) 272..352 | 13.01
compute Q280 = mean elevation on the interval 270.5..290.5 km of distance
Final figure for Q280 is 12.5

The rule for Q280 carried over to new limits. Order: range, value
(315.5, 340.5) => 11.7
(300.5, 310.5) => 12.6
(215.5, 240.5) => 13.1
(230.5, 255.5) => 13.6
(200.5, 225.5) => 11.7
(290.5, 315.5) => 12.6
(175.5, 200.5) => 10.2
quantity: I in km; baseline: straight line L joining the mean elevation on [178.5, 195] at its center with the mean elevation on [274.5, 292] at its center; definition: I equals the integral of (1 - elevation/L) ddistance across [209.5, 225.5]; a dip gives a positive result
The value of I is -1.8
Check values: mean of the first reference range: 10.7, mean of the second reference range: 12.3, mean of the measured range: 12.5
